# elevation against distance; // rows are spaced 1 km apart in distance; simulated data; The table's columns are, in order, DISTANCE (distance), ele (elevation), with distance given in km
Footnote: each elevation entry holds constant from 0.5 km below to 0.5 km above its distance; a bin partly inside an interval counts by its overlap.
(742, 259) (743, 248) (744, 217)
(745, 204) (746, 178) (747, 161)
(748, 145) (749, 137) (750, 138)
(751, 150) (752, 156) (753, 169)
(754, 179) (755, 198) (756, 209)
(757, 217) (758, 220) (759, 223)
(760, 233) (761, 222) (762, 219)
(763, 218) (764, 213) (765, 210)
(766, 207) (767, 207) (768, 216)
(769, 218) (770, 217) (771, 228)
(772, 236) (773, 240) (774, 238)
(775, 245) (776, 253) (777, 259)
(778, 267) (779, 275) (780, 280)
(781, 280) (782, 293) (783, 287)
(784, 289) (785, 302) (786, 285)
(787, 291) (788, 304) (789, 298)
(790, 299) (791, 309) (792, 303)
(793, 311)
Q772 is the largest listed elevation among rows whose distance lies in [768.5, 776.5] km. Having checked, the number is 253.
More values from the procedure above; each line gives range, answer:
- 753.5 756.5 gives 209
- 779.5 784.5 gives 293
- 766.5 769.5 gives 218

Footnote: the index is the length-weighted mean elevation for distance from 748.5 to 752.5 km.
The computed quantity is 145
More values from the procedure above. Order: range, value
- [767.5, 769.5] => 217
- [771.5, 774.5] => 238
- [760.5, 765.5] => 216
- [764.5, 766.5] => 208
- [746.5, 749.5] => 148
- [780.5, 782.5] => 286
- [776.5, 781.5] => 272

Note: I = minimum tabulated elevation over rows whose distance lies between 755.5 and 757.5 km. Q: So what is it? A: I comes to 209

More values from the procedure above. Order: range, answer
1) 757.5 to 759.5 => 220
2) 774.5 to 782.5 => 245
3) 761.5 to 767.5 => 207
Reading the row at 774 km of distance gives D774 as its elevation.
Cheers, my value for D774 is 238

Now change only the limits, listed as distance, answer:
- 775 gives 245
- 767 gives 207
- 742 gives 259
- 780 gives 280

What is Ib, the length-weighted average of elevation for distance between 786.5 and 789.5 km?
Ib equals 298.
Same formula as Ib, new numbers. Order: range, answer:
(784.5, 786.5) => 294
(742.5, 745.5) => 223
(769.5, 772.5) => 227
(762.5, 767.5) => 211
